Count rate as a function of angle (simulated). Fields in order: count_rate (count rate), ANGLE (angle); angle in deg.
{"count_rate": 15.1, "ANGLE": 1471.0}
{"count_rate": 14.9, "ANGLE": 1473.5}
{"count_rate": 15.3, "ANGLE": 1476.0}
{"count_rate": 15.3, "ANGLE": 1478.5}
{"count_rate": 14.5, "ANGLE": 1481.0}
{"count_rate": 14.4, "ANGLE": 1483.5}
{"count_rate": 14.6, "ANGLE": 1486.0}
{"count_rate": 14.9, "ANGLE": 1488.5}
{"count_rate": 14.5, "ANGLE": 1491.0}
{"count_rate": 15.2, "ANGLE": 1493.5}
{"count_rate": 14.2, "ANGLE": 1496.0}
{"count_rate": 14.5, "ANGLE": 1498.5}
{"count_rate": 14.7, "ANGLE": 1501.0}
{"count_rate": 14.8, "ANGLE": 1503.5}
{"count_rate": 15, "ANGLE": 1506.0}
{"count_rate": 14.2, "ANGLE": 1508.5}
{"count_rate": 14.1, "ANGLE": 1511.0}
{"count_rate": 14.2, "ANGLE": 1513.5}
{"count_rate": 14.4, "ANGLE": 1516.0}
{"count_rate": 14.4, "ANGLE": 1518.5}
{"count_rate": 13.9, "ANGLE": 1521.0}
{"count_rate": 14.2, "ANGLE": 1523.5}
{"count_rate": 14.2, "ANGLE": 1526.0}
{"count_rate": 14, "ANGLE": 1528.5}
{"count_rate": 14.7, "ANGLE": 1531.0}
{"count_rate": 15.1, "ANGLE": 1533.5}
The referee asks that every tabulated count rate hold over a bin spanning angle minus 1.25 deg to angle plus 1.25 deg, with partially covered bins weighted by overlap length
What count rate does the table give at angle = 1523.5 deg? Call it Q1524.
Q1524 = 14.2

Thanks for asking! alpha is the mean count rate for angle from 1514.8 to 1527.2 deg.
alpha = 14.2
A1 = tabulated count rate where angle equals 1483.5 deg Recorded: 14.4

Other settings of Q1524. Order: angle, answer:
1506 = 15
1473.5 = 14.9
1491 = 14.5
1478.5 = 15.3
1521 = 13.9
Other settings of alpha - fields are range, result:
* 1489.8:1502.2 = 14.6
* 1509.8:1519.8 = 14.3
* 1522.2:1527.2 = 14.2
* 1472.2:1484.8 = 14.9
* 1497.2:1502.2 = 14.6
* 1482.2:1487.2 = 14.5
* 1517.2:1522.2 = 14.2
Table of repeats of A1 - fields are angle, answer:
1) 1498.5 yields 14.5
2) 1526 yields 14.2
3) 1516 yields 14.4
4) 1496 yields 14.2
